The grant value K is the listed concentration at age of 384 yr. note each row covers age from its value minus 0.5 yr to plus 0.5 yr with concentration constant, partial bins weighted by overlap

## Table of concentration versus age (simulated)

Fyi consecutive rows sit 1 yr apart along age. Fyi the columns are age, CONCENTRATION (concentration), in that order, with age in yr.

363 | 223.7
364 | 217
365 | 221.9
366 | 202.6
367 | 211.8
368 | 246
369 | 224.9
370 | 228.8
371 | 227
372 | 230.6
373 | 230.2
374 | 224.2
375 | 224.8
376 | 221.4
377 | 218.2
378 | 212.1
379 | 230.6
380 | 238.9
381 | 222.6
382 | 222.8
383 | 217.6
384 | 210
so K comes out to 210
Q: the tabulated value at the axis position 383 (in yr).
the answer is 217.6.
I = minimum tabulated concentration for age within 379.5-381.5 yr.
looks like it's 222.6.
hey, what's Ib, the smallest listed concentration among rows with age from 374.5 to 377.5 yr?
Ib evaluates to 218.2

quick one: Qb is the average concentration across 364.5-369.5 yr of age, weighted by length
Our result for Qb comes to 221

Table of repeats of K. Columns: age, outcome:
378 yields 212.1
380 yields 238.9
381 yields 222.6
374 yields 224.2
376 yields 221.4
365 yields 221.9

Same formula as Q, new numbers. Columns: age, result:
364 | 217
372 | 230.6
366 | 202.6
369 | 224.9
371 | 227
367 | 211.8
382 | 222.8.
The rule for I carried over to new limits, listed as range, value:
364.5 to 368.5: 202.6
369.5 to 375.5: 224.2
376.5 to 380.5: 212.1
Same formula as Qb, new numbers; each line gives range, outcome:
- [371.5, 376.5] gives 226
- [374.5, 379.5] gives 221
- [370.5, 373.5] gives 229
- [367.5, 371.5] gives 232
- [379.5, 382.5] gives 228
